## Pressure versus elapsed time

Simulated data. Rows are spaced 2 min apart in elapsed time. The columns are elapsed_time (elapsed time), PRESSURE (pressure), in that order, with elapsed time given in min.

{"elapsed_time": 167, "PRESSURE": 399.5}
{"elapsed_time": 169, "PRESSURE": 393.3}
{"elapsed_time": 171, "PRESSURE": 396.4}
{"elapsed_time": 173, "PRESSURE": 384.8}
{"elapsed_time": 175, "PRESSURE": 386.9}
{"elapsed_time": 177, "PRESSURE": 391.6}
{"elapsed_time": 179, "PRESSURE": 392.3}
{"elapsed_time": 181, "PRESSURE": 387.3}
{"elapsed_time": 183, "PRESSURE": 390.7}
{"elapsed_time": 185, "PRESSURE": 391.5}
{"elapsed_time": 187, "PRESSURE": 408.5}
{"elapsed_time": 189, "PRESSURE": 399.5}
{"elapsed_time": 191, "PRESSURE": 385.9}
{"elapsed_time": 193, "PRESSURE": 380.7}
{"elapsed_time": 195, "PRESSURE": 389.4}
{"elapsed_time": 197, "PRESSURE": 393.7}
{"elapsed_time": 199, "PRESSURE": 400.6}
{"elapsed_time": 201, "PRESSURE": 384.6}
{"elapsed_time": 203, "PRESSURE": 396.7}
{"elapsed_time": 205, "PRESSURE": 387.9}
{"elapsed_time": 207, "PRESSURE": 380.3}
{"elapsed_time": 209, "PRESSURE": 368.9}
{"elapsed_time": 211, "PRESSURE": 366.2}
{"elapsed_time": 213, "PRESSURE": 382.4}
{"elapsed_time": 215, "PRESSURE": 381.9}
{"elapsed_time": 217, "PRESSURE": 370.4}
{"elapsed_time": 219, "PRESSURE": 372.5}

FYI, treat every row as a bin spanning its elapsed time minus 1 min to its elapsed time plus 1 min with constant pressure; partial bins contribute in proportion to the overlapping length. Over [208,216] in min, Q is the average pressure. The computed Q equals 375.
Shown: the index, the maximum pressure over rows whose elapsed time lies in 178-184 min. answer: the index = 392.3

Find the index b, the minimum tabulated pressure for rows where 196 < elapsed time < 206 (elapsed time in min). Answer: 384.6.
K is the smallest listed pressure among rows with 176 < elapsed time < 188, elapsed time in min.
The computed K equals 387.3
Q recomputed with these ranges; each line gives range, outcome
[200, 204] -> 391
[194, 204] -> 393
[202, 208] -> 388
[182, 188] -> 397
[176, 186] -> 391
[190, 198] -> 387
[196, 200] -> 397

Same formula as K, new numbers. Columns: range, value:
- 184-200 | 380.7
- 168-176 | 384.8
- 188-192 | 385.9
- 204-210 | 368.9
